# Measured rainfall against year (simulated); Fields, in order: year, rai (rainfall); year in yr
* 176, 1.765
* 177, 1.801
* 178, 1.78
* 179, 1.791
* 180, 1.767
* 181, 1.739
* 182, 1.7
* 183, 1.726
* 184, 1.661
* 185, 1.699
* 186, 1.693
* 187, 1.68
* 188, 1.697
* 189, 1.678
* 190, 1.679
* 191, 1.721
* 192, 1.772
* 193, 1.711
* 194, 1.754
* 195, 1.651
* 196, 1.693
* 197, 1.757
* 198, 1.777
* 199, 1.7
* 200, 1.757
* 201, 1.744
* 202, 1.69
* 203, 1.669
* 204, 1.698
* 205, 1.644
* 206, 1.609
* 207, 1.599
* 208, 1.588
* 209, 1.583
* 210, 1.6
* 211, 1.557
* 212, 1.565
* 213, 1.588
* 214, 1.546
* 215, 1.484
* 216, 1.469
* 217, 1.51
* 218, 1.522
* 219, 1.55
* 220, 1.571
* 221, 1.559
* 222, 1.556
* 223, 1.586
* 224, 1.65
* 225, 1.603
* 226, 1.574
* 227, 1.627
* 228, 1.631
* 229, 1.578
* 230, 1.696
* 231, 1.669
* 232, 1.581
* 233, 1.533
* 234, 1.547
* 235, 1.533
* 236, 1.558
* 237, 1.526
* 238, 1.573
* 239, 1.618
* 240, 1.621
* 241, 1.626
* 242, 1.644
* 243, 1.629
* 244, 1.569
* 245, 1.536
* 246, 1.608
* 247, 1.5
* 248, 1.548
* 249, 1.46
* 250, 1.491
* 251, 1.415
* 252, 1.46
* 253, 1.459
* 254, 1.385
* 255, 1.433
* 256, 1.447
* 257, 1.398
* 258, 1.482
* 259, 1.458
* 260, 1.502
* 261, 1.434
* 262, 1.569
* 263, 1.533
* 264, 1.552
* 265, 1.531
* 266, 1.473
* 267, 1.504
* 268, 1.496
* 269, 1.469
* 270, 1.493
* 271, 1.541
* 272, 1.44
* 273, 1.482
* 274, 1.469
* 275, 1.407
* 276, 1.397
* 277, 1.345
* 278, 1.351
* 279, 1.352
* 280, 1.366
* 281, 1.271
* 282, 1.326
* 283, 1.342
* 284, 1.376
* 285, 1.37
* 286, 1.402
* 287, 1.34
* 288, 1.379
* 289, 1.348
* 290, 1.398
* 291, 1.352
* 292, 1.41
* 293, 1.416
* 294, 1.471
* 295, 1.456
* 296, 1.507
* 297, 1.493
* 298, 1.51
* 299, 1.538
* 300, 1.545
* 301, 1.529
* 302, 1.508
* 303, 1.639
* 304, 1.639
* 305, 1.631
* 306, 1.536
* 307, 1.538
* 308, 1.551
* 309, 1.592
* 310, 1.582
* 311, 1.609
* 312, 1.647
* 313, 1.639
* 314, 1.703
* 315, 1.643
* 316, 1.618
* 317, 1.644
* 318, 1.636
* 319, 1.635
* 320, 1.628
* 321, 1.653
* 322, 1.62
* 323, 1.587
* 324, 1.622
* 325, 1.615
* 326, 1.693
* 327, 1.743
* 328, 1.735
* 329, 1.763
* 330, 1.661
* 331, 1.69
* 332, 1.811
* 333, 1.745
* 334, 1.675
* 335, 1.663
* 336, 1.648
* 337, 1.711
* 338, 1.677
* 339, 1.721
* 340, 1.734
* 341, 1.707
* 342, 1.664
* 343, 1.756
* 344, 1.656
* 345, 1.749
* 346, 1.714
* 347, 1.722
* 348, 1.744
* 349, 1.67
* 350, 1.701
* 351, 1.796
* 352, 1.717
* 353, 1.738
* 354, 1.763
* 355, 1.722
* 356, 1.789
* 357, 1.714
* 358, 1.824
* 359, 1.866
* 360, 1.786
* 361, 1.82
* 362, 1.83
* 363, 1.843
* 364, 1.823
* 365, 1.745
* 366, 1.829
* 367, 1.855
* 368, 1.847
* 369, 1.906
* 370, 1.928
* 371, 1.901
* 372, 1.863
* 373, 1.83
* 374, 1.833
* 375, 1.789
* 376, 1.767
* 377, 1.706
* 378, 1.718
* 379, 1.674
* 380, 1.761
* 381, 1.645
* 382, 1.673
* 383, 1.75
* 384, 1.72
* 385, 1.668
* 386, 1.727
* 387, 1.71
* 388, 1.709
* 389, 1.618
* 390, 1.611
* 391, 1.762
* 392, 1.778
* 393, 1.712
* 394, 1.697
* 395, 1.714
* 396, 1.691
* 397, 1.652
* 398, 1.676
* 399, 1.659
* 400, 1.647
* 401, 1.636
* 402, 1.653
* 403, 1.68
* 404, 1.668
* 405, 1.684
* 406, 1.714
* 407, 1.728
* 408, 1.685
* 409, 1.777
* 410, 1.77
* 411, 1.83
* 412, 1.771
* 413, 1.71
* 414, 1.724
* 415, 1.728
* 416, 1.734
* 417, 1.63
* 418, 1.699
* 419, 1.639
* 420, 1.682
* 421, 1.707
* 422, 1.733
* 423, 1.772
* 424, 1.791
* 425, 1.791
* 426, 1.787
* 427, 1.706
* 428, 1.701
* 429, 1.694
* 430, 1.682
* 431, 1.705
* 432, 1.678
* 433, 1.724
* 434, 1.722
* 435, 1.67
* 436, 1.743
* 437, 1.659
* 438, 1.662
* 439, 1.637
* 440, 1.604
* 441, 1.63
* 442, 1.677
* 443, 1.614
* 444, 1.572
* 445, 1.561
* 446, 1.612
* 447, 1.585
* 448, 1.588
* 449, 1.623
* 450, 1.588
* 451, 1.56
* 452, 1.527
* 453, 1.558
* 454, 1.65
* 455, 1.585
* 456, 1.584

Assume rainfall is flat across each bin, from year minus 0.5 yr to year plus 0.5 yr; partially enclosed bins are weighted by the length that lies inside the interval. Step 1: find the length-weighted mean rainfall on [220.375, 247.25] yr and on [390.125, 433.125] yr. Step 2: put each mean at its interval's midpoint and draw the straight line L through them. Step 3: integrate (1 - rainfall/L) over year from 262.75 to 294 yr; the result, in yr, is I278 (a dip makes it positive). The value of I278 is 3.9 yr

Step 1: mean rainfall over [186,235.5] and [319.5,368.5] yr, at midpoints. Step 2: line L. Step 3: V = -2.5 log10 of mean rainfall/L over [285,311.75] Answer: 0.14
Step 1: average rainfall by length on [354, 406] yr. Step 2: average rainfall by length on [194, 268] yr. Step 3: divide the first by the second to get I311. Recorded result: 1.11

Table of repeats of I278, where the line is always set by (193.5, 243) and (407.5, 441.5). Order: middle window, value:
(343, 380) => -2.23 yr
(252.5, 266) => 1.29 yr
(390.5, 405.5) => 0.10 yr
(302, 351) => -0.05 yr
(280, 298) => 2.75 yr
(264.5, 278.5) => 1.54 yr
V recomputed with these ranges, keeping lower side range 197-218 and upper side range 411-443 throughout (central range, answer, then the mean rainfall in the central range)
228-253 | 0.047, 1.56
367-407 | -0.026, 1.73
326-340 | -0.028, 1.71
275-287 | 0.212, 1.36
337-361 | -0.040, 1.74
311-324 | 0.017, 1.64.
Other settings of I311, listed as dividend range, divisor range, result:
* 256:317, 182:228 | 0.90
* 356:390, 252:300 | 1.24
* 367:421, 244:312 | 1.17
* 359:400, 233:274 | 1.16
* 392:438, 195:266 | 1.09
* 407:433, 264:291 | 1.22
